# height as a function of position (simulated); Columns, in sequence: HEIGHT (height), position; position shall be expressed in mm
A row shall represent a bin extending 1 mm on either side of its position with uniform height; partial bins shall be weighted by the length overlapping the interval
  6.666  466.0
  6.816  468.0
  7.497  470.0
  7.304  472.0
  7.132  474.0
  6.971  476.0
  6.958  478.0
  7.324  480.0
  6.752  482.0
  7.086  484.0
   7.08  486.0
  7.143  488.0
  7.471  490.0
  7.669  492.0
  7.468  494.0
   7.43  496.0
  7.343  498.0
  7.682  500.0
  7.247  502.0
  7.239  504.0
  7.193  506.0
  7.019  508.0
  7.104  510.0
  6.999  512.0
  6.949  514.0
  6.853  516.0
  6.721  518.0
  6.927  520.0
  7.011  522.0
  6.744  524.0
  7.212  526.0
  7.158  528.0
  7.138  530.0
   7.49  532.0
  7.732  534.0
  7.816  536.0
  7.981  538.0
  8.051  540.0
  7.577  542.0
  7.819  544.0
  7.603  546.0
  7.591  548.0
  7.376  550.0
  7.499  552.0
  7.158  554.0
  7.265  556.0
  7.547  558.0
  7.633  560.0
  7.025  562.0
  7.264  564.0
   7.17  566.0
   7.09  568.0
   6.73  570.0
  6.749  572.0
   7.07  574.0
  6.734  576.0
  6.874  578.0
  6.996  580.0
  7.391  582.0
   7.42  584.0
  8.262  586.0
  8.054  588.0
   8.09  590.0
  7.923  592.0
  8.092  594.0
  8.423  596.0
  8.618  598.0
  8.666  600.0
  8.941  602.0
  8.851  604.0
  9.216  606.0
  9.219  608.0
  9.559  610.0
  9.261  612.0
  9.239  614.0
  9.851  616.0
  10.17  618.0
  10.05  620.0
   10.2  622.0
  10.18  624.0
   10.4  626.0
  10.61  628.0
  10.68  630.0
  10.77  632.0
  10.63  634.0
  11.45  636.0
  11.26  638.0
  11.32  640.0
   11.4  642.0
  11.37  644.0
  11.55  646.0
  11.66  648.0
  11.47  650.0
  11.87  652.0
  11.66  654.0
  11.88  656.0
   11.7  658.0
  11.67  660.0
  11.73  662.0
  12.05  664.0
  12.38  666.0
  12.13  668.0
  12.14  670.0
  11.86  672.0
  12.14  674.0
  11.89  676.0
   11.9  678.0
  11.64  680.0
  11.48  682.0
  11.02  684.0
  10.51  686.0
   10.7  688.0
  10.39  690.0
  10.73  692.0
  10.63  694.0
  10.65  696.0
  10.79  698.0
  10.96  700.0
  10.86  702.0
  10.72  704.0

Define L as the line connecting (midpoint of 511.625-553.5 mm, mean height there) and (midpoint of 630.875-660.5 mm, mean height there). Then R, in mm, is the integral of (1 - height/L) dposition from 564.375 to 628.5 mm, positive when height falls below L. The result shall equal 8.12 mm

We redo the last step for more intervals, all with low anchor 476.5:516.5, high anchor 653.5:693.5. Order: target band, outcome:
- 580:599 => 3.0 mm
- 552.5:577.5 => 5.0 mm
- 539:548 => 0.7 mm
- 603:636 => 0.9 mm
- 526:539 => 0.9 mm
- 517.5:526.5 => 1.0 mm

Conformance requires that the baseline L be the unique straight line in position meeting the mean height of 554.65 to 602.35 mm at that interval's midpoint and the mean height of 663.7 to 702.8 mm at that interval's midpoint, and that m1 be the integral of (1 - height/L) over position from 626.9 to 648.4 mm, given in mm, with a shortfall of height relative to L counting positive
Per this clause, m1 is -3.2 mm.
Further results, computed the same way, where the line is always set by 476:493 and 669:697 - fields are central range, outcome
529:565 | 3.9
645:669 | -2.4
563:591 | 5.6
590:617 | 2.1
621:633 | -0.4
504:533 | 3.0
